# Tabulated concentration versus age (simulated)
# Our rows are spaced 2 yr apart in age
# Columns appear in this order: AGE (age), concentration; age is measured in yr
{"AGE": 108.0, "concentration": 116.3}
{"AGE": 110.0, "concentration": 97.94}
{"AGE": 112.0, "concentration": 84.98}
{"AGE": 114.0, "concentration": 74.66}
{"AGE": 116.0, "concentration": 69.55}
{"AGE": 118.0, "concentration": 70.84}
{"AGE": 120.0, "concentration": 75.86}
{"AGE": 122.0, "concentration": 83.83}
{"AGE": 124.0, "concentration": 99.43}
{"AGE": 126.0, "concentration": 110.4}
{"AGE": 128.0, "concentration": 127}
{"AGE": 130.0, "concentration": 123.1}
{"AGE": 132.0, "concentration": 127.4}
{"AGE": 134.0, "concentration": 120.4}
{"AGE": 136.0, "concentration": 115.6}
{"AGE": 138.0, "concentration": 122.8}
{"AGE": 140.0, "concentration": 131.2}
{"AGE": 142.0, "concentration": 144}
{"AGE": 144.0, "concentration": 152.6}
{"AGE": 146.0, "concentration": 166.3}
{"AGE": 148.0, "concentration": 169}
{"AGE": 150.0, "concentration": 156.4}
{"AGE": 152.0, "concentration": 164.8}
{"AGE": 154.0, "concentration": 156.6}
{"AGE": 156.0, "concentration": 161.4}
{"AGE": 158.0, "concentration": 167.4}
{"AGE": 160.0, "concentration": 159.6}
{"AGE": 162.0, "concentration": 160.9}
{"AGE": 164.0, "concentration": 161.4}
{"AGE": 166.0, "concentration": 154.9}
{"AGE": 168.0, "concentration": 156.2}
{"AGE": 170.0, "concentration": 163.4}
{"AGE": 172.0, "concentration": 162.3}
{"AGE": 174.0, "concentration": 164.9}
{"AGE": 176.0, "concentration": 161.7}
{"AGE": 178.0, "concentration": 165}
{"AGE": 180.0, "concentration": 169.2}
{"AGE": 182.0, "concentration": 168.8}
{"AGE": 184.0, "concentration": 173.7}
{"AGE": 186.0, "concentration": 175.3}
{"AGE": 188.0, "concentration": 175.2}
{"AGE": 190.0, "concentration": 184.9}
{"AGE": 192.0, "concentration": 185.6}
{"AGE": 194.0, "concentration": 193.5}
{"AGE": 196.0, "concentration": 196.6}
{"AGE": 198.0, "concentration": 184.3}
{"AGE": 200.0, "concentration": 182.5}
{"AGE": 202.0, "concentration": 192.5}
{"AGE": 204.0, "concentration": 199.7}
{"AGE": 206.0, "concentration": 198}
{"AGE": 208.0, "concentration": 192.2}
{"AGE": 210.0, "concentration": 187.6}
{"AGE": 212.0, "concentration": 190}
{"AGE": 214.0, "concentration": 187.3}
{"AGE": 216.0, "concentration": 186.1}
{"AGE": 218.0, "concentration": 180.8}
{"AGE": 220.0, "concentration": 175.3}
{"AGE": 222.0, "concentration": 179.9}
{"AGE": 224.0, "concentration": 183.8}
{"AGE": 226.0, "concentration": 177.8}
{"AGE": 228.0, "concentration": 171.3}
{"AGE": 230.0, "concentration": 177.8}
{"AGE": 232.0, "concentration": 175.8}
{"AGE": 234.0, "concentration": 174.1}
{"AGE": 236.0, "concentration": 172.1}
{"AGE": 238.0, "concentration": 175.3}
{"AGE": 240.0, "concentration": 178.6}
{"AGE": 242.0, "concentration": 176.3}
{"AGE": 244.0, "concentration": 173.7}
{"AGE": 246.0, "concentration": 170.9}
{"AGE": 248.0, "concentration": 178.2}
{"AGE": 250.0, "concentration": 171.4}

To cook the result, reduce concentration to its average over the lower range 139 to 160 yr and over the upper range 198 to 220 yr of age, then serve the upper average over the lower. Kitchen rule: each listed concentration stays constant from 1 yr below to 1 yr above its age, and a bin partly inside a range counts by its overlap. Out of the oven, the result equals 1.20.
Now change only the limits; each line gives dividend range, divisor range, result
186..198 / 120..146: 1.53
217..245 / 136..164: 1.15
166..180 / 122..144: 1.33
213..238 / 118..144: 1.55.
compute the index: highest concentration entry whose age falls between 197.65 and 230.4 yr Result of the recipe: 199.7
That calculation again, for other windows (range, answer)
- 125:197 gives 196.6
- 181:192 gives 185.6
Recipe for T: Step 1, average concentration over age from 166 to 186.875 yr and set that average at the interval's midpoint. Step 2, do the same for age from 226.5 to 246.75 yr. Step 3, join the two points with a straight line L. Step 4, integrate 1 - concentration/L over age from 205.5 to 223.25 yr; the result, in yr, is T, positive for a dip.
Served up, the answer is -1.53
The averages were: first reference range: 165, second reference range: 175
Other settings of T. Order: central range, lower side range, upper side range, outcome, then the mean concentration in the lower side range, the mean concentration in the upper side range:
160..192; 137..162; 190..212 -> 1.2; 155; 191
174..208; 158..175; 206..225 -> -1.6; 161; 185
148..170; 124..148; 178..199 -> -1.2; 131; 180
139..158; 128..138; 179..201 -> -2.5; 122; 181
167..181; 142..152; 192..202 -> 1.0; 160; 189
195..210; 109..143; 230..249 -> -3.9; 105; 175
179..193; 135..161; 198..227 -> -0.3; 151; 187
